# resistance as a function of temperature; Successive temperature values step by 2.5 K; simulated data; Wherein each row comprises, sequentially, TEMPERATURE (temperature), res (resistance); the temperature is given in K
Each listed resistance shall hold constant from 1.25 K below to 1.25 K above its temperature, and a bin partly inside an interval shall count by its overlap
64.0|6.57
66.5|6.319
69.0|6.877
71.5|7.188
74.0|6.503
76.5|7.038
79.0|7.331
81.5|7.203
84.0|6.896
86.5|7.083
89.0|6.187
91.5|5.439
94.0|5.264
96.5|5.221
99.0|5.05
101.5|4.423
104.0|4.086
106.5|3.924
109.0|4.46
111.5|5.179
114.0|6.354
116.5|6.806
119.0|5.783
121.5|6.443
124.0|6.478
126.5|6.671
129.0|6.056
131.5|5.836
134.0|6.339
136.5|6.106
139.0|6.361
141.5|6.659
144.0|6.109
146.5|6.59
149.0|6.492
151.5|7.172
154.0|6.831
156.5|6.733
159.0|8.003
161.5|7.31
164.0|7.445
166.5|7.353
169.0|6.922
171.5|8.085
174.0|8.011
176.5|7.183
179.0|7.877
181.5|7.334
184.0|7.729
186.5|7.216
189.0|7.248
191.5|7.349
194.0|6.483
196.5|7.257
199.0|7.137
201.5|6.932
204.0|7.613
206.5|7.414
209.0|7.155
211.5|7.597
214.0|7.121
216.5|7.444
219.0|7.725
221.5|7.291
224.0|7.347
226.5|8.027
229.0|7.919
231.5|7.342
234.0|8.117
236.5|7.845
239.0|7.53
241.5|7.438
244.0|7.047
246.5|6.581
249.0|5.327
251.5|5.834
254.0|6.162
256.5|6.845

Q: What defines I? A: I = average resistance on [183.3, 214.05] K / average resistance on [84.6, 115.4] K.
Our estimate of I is 1.4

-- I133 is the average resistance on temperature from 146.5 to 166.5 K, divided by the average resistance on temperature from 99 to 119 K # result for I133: 1.4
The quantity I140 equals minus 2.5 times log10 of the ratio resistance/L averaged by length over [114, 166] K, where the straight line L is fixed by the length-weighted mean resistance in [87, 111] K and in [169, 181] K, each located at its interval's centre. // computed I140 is -0.034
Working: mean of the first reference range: 4.97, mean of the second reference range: 7.67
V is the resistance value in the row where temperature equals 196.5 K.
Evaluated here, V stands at 7.257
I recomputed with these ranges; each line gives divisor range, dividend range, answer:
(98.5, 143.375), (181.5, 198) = 1.26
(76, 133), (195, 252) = 1.24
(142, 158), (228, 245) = 1.14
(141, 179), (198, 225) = 1.03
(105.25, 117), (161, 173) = 1.42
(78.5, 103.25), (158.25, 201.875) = 1.24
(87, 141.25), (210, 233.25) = 1.33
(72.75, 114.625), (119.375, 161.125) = 1.14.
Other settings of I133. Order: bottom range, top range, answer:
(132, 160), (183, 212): 1.09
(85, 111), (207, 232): 1.46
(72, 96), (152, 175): 1.13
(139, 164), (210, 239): 1.11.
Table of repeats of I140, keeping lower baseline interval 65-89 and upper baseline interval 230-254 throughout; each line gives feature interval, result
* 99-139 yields 0.22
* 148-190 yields -0.06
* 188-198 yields -0.02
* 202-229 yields -0.08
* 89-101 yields 0.29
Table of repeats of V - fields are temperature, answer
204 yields 7.613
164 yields 7.445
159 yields 8.003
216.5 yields 7.444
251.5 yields 5.834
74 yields 6.503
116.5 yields 6.806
